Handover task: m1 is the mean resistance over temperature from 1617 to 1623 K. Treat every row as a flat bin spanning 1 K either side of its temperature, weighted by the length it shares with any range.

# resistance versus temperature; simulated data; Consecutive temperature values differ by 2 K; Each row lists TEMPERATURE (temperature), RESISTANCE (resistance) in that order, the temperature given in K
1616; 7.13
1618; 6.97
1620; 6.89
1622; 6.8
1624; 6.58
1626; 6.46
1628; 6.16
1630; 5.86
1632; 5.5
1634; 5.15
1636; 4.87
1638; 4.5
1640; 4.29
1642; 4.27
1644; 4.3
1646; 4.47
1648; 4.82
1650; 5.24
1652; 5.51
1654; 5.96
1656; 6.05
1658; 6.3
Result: 6.89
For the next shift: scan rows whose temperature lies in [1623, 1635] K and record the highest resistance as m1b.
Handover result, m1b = 6.58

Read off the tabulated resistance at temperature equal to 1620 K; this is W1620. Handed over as 6.89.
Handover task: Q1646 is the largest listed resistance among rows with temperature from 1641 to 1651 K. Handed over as 5.24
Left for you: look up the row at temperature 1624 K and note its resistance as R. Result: 6.58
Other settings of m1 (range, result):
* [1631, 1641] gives 4.86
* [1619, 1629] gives 6.58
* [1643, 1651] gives 4.71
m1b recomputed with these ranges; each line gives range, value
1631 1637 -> 5.5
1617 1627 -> 6.97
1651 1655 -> 5.96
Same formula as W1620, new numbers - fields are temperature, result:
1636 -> 4.87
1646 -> 4.47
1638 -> 4.5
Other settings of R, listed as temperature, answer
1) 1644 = 4.3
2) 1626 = 6.46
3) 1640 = 4.29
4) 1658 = 6.3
